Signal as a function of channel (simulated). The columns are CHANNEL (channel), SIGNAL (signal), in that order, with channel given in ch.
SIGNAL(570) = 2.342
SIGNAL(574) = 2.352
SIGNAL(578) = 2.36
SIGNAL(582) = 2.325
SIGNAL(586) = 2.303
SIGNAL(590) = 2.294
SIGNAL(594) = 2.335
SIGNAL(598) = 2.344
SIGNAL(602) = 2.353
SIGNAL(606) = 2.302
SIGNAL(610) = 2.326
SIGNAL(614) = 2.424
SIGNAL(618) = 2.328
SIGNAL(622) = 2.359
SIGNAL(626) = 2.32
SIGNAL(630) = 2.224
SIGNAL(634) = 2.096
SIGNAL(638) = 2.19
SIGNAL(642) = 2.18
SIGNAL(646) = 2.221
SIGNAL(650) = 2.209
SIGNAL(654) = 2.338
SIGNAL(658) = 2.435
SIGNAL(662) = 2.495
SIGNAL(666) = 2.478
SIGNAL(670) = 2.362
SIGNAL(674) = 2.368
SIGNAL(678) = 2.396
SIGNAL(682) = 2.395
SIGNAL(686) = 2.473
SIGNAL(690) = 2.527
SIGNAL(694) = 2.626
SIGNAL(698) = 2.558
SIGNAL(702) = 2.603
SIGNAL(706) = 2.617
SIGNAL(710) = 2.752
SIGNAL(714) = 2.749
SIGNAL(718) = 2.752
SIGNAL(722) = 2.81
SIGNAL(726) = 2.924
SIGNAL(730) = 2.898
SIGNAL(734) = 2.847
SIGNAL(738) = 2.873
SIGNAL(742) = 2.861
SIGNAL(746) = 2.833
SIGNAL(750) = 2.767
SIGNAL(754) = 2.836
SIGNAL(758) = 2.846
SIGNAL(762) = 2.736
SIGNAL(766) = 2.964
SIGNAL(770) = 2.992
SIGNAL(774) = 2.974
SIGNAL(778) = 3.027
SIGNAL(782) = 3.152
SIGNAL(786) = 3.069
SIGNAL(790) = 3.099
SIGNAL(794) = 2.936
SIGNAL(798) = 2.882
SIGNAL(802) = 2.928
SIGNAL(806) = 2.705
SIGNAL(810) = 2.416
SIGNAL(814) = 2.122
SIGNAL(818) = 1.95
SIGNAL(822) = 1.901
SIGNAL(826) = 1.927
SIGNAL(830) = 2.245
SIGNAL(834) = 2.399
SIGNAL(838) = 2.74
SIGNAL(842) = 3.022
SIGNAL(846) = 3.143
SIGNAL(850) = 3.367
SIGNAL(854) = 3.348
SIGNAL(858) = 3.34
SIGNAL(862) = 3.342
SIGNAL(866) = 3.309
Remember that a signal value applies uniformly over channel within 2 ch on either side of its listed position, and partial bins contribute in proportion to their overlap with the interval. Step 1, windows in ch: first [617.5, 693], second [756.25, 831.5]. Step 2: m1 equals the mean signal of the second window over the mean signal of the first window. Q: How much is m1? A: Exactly 1.14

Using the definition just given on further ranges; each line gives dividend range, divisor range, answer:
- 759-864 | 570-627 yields 1.20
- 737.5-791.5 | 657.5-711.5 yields 1.17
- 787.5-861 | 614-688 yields 1.16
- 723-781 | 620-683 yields 1.25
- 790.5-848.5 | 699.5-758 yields 0.91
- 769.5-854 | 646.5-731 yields 1.07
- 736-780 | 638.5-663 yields 1.25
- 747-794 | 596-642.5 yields 1.29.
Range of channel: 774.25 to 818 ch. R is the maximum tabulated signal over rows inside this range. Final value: 3.152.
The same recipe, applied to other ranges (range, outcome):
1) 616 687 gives 2.495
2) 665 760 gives 2.924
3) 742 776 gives 2.992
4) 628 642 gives 2.224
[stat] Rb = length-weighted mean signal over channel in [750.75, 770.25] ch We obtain 2.86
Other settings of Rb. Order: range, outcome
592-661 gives 2.3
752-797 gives 2.96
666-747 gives 2.65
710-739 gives 2.83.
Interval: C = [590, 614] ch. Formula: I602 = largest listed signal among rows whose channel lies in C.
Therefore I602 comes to 2.424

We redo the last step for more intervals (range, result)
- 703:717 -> 2.752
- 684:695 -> 2.626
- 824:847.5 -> 3.143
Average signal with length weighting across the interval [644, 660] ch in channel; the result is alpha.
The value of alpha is 2.3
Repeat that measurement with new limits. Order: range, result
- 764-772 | 2.98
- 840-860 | 3.24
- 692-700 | 2.59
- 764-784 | 3.02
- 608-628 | 2.35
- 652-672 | 2.42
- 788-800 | 2.97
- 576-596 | 2.32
